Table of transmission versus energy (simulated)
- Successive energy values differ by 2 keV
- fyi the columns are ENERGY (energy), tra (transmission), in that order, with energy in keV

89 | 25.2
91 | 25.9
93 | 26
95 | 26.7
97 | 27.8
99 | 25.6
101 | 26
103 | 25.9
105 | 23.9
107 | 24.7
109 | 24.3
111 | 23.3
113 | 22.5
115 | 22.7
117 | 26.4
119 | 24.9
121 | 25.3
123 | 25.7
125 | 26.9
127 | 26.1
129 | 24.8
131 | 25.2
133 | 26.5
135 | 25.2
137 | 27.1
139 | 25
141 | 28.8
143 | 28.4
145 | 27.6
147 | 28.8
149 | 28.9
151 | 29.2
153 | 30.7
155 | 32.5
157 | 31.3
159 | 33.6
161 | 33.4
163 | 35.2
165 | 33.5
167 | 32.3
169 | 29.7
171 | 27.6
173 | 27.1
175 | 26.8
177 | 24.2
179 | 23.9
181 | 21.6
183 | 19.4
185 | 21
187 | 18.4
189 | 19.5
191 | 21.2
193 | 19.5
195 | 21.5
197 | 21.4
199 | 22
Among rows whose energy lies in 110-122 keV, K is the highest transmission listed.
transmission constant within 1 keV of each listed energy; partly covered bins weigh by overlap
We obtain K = 26.4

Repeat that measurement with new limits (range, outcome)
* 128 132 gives 25.2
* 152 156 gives 32.5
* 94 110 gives 27.8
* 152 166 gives 35.2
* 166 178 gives 32.3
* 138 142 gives 28.8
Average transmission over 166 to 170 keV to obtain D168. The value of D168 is 31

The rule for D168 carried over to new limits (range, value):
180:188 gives 20.1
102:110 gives 24.7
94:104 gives 26.4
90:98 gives 26.6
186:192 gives 19.7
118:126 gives 25.7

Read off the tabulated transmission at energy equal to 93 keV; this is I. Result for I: 26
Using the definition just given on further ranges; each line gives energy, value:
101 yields 26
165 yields 33.5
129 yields 24.8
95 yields 26.7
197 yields 21.4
